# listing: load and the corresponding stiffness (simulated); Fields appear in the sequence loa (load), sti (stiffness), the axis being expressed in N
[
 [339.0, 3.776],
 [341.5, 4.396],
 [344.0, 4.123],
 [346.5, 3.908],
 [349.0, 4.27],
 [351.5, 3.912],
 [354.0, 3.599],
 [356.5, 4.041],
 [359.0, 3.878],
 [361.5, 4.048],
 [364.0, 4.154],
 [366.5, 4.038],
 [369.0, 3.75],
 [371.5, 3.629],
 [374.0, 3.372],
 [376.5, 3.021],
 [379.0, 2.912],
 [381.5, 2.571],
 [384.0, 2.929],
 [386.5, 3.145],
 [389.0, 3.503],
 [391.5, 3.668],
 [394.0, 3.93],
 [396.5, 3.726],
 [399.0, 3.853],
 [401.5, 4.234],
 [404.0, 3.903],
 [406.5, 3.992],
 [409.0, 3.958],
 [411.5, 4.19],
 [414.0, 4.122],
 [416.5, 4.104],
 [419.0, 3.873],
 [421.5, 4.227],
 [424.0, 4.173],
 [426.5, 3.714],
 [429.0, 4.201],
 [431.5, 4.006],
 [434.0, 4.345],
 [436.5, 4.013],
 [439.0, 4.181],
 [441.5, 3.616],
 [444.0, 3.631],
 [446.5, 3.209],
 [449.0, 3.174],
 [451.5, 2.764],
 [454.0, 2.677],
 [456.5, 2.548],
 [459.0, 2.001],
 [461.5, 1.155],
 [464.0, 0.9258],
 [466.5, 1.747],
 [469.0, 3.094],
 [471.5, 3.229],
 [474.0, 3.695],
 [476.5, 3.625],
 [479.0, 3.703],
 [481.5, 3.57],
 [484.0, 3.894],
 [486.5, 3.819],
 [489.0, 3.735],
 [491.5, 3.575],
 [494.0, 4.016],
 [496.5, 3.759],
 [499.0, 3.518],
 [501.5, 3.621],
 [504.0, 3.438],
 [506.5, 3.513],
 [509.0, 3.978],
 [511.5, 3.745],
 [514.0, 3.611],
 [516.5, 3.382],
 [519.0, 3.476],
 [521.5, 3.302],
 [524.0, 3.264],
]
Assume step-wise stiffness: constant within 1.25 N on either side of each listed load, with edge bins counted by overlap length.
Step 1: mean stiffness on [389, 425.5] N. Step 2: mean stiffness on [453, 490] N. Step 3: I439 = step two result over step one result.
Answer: 0.73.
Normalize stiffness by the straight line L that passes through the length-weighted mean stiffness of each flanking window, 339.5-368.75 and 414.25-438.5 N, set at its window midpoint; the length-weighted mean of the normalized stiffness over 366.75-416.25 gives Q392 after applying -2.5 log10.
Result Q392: 0.12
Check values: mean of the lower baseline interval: 4.02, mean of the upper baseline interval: 4.08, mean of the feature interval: 3.62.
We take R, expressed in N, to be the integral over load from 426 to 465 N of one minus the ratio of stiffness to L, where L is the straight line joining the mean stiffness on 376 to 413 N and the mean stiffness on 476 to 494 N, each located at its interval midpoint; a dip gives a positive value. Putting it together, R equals 5.6 N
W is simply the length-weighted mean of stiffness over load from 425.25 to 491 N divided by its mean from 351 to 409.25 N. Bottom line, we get 0.89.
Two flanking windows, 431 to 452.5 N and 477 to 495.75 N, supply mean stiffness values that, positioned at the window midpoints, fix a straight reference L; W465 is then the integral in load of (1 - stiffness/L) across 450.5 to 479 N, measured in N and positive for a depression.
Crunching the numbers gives 8.94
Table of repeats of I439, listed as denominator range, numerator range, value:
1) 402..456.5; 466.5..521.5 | 0.94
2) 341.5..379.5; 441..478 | 0.72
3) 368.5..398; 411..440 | 1.23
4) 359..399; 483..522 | 1.04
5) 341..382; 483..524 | 0.97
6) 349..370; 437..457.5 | 0.83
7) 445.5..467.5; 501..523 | 1.59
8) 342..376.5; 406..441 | 1.05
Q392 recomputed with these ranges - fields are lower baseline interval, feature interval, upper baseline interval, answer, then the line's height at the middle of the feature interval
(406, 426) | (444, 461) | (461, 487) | 0.239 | 3.38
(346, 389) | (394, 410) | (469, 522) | -0.099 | 3.6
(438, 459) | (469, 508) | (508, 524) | -0.077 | 3.38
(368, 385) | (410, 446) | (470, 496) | -0.175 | 3.41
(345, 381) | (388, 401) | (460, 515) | -0.043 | 3.62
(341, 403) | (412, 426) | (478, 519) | -0.111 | 3.69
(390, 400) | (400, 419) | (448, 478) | -0.154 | 3.52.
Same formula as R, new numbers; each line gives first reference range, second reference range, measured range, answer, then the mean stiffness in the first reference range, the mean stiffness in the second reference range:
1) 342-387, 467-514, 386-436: -4.4 N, 3.65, 3.61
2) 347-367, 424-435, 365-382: 2.7 N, 3.99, 4.07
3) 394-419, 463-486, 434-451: -0.6 N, 4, 3.1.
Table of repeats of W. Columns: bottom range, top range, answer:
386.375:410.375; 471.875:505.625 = 0.96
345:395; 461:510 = 0.92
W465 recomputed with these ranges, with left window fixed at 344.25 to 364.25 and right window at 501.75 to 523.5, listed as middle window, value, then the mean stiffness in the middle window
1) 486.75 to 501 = -0.49 N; 3.72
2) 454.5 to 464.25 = 4.97 N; 1.81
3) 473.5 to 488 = -0.34 N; 3.72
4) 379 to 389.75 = 2.46 N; 3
